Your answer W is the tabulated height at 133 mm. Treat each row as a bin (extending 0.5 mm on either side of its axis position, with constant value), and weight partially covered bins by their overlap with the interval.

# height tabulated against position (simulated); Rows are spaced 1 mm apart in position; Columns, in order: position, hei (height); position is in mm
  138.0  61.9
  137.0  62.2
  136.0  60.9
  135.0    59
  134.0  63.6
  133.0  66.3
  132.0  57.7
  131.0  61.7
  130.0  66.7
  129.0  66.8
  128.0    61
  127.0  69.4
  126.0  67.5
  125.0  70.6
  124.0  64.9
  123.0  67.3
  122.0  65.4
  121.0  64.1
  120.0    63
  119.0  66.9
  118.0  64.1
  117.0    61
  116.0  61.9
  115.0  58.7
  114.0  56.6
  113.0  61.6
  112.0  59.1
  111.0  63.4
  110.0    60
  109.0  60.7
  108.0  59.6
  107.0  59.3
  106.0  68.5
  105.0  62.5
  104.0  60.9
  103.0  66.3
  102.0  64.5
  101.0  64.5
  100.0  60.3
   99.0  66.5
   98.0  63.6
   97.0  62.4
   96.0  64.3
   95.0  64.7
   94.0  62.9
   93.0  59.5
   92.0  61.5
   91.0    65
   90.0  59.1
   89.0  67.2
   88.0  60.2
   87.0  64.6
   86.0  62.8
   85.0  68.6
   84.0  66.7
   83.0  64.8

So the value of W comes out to 66.3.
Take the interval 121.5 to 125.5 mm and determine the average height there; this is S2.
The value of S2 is 67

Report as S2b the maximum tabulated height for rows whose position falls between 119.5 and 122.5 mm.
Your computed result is 65.4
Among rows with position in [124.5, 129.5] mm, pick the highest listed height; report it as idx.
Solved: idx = 70.6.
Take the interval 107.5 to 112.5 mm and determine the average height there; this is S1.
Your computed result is 60.6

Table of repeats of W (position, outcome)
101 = 64.5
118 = 64.1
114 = 56.6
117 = 61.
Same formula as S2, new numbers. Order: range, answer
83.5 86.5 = 66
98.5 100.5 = 63.4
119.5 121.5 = 63.5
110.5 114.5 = 60.2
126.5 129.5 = 65.7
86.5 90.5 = 62.8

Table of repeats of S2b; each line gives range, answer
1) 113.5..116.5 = 61.9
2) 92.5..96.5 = 64.7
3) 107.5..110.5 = 60.7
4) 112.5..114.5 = 61.6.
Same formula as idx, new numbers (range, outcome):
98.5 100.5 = 66.5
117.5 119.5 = 66.9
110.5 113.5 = 63.4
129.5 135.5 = 66.7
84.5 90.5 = 68.6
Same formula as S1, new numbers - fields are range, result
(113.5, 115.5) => 57.7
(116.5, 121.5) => 63.8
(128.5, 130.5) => 66.8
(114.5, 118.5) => 61.4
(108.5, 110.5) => 60.4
